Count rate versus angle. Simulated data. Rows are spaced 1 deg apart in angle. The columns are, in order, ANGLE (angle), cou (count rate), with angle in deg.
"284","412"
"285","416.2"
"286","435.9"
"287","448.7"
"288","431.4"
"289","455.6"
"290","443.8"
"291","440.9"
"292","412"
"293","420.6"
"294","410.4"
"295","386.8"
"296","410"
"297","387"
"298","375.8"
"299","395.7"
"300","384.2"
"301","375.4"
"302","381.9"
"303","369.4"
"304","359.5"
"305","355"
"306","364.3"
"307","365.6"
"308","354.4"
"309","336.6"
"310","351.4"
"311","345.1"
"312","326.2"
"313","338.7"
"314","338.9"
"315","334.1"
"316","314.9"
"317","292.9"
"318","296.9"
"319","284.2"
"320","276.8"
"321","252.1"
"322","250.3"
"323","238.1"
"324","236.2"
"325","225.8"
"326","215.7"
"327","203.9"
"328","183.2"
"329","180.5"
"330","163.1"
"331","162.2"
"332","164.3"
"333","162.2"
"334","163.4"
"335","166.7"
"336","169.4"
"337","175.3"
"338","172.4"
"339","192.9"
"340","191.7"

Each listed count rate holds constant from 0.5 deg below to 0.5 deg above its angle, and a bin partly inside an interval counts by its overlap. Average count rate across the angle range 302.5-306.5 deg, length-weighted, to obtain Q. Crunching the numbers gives 362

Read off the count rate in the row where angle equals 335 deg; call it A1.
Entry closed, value 166.7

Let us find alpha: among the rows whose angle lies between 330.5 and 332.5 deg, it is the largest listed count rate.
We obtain 164.3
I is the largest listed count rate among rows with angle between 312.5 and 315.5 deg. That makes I 338.9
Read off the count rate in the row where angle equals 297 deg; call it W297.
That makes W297 387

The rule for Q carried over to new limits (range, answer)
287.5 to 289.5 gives 444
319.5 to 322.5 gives 260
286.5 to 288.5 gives 440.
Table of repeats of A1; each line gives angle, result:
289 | 455.6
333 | 162.2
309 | 336.6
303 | 369.4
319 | 284.2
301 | 375.4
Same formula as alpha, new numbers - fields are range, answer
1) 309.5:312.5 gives 351.4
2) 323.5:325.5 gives 236.2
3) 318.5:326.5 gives 284.2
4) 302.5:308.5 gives 369.4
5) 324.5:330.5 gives 225.8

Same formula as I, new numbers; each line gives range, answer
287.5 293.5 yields 455.6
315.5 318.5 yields 314.9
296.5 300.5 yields 395.7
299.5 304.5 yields 384.2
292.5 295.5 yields 420.6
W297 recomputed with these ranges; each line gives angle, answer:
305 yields 355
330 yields 163.1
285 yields 416.2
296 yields 410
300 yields 384.2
